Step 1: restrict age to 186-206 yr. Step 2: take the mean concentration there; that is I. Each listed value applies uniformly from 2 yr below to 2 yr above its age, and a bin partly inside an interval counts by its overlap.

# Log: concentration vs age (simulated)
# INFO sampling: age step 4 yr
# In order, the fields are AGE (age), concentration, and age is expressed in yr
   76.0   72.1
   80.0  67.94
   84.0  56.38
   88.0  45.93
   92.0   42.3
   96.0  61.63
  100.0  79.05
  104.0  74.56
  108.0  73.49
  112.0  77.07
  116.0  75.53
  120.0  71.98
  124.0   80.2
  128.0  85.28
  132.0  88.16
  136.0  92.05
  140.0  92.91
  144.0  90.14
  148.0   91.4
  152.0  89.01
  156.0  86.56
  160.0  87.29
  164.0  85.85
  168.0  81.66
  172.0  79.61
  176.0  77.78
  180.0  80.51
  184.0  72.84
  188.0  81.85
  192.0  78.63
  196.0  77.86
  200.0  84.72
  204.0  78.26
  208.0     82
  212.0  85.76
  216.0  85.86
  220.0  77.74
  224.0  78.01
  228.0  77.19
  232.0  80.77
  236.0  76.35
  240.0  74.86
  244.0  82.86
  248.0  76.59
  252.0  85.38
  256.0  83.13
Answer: 80.3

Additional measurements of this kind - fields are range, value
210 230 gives 80.9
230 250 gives 78.3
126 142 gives 89.6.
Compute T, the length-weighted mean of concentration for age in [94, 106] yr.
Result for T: 71.7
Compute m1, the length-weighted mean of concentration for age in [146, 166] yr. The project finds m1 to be 88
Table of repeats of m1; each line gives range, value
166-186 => 78.5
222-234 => 78.7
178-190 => 78.4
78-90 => 56.8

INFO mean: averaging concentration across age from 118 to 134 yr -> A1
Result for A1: 81.4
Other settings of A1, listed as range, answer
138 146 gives 91.5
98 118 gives 75.9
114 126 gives 75.9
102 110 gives 74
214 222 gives 81.8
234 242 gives 75.6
